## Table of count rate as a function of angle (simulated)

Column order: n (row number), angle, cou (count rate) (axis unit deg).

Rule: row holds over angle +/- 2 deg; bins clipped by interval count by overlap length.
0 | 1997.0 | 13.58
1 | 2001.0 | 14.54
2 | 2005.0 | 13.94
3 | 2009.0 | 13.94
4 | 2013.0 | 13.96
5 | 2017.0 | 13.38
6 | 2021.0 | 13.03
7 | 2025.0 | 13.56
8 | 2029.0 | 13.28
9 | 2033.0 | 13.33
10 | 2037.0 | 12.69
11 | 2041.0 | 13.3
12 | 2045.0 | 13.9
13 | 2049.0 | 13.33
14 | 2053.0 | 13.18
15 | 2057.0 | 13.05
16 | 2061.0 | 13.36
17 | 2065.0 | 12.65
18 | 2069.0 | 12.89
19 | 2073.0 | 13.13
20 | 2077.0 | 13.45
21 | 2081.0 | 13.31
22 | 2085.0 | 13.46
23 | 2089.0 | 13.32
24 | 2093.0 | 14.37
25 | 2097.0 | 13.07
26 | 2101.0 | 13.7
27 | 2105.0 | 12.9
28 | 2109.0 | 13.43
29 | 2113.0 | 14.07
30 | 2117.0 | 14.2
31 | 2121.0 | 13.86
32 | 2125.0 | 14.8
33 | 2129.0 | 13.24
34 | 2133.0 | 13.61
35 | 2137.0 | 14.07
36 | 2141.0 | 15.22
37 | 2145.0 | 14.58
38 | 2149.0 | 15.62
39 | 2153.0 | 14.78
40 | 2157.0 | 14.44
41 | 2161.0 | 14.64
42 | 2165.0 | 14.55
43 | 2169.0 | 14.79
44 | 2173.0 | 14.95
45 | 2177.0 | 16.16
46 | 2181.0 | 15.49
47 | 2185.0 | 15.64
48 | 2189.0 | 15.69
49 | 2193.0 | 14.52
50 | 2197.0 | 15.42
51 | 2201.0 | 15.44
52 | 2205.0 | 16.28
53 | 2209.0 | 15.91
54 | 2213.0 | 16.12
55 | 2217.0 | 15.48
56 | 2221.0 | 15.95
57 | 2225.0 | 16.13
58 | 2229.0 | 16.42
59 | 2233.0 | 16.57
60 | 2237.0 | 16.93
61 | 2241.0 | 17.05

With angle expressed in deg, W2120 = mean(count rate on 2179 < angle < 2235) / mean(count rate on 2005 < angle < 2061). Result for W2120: 1.2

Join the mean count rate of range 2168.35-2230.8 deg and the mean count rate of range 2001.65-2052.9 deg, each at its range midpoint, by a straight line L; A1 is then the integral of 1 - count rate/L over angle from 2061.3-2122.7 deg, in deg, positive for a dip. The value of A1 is 3.68 deg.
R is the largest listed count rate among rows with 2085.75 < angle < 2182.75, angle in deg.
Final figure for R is 16.16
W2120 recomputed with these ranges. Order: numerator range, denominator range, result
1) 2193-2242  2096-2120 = 1.18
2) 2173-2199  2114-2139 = 1.11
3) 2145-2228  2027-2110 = 1.16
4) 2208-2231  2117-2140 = 1.14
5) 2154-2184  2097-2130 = 1.09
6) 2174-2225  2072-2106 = 1.17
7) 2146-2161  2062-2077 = 1.15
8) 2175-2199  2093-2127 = 1.12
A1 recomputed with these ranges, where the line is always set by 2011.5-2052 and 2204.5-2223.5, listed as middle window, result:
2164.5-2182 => 0.15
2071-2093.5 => 1.00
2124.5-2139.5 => 0.90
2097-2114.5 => 1.15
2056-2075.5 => 1.15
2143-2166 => 0.47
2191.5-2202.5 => 0.38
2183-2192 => 0.01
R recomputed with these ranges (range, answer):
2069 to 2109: 14.37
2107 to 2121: 14.2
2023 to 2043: 13.56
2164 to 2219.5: 16.28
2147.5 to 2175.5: 15.62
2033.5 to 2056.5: 13.9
